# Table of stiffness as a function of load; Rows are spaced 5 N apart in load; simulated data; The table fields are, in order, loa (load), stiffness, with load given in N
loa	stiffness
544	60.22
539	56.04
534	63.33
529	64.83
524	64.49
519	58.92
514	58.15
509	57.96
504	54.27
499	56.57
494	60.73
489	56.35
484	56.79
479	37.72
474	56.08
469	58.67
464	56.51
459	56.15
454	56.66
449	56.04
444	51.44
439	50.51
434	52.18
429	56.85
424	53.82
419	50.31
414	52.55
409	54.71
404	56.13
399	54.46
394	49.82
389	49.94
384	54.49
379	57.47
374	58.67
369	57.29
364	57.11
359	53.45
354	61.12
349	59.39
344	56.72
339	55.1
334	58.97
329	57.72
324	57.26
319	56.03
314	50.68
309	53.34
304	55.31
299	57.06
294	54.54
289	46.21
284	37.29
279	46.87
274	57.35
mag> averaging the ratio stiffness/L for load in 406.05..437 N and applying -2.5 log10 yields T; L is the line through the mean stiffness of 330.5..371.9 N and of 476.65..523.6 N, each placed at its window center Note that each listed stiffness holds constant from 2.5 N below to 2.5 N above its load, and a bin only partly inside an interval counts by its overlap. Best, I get 0.06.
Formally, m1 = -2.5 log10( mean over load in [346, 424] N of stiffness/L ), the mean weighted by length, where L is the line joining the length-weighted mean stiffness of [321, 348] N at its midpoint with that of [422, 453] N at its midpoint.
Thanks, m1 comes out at 0.01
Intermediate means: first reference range 57.3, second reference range 53.6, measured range 55.1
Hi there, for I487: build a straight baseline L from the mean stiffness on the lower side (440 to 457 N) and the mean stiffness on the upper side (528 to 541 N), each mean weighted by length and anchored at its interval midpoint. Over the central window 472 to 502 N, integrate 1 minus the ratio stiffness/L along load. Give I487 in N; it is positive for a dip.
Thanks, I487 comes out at 1.8 N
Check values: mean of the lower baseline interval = 54.4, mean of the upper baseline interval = 61.2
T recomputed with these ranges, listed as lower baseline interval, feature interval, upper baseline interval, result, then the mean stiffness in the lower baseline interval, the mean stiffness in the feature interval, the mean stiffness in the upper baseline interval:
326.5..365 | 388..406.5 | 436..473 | 0.07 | 57.5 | 52.8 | 55.1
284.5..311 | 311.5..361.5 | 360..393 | -0.06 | 52.1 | 56.6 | 55.4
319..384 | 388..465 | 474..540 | 0.07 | 57.3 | 53.6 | 57.4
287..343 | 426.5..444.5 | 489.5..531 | 0.09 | 54.9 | 52.9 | 59.3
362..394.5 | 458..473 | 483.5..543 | 0.01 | 55.3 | 57.1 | 59.1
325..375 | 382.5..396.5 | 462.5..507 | 0.11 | 57.5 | 51.2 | 54.9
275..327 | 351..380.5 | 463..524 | -0.09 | 51.7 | 57.6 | 56.1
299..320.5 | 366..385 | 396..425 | -0.07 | 54.1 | 57.2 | 53.6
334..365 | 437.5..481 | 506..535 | 0.12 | 57.3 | 53.6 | 61.1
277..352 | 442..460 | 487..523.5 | 0.03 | 53.6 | 55.1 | 58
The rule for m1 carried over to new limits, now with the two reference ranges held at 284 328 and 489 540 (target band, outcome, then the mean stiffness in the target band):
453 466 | 0.03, 56.4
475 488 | 0.18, 49.3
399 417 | 0.04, 54.3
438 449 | 0.10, 52.2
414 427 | 0.08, 52.3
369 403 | 0.02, 54.5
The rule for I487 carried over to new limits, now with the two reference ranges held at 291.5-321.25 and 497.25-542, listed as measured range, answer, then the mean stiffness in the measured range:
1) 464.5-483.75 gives 2.1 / 52.1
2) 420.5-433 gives 0.6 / 54.6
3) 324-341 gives -0.7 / 57.3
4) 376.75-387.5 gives 0.2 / 55.4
